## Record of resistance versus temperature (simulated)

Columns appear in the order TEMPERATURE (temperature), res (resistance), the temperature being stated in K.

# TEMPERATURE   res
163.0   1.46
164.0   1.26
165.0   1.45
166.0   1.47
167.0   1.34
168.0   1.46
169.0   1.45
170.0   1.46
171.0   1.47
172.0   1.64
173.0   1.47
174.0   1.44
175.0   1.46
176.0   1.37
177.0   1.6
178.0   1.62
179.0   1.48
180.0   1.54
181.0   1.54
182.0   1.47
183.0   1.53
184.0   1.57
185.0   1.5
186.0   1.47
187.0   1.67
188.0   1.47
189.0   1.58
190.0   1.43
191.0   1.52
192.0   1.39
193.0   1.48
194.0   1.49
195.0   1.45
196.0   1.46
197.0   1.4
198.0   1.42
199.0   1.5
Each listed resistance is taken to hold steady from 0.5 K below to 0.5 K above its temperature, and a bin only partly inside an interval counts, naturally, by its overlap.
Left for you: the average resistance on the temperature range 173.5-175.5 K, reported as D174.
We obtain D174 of 1.45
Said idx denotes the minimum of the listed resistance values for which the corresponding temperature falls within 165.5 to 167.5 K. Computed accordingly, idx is 1.34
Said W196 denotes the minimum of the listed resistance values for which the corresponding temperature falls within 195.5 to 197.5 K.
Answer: 1.4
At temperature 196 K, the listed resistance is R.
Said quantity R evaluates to 1.46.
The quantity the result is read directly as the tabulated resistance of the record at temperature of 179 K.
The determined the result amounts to 1.48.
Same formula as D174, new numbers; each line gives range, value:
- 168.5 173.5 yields 1.5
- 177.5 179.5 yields 1.55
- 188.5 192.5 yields 1.48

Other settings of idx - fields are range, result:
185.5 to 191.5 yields 1.43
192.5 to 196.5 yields 1.45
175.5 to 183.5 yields 1.37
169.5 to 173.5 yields 1.46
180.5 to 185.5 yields 1.47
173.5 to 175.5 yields 1.44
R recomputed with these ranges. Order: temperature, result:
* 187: 1.67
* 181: 1.54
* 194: 1.49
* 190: 1.43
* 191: 1.52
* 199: 1.5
